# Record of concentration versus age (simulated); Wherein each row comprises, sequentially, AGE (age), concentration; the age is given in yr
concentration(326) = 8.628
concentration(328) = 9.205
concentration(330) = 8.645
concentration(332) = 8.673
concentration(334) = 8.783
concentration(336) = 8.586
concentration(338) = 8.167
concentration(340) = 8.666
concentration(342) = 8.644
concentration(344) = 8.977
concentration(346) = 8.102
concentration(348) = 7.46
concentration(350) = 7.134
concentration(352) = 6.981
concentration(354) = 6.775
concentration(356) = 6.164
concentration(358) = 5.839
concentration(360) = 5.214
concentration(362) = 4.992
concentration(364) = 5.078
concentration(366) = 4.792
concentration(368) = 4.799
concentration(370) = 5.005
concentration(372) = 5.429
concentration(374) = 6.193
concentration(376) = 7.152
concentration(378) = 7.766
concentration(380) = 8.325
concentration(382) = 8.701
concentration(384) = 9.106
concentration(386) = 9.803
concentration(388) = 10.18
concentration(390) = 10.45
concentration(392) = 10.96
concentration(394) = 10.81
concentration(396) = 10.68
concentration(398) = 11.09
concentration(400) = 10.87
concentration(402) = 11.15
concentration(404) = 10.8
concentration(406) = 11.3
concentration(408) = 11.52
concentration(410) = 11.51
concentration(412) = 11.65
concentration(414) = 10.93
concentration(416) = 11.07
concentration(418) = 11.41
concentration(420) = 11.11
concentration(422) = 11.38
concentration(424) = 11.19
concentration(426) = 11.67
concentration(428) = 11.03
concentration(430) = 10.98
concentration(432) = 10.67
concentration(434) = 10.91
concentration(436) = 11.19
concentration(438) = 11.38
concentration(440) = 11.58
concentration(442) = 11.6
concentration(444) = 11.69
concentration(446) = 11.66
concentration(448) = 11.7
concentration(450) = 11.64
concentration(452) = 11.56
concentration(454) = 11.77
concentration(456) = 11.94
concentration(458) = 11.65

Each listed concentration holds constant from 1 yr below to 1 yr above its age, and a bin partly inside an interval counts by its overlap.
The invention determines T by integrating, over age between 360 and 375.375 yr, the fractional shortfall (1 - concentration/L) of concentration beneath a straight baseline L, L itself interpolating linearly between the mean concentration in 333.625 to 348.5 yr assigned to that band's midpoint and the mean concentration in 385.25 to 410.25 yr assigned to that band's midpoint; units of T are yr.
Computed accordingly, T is 7.0 yr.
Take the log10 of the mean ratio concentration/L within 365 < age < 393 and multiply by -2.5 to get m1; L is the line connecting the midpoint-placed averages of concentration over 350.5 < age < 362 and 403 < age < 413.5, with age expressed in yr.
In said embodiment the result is 0.11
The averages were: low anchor 6.13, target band 7.76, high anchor 11.3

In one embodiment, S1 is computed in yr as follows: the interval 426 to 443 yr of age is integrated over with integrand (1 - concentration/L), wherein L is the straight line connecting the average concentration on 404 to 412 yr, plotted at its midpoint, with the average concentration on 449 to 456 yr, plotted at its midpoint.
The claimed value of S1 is 0.6 yr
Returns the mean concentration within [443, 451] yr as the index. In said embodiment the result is 11.7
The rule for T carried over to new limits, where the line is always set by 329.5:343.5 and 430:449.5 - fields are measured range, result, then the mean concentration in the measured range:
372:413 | 1.0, 9.89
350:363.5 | 4.6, 6.04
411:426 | -0.7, 11.3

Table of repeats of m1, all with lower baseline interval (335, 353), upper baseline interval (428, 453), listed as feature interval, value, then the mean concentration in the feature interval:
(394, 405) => -0.098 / 10.9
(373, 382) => 0.224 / 7.51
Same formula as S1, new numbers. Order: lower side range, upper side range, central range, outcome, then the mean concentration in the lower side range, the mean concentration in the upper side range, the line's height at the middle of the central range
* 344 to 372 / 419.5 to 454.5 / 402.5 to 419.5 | -2.9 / 6.11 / 11.4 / 9.64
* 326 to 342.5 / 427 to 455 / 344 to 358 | 3.0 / 8.67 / 11.4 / 9.1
